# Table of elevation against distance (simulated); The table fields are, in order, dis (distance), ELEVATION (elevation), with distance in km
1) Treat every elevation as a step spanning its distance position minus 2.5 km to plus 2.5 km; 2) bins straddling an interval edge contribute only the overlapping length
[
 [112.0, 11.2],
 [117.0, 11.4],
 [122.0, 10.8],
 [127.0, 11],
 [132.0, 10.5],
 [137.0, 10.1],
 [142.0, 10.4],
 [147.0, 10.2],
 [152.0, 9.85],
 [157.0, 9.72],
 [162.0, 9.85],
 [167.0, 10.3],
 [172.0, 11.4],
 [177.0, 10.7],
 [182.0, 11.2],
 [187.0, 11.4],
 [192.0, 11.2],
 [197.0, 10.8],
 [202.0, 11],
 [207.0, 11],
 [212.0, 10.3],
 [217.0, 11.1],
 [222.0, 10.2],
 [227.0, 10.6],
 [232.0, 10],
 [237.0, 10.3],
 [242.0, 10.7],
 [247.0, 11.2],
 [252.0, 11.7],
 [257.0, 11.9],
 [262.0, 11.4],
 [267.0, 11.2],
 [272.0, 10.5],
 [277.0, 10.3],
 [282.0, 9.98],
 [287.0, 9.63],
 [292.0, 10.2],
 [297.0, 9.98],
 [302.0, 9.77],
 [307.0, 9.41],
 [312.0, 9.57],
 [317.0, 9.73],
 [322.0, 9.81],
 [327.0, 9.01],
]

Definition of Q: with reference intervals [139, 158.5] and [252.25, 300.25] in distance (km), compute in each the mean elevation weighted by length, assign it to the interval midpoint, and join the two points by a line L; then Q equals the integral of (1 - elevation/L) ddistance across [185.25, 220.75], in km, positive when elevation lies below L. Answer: -2.2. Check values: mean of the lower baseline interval 10.1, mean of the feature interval 10.9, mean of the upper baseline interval 10.6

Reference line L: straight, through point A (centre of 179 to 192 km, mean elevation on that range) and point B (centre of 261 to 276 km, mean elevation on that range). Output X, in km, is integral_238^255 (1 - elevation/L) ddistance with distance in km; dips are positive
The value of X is -0.20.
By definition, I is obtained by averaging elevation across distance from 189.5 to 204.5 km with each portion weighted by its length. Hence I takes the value 11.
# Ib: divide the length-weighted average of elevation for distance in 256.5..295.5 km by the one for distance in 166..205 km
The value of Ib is 0.96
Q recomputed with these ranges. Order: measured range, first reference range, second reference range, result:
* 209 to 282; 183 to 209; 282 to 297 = -2.2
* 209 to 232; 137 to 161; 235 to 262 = 0.8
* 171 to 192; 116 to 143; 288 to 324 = -1.5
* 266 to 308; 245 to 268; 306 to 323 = 1.7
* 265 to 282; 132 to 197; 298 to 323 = -1.1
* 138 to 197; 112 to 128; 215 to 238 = 1.3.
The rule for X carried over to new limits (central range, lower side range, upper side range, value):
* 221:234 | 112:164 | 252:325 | 0.1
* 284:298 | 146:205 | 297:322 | -0.2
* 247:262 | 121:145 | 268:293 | -2.0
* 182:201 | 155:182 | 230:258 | -0.9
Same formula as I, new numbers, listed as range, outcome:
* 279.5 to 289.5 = 9.81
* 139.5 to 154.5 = 10.2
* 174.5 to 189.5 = 11.1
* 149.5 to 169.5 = 9.93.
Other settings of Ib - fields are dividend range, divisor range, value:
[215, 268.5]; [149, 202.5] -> 1.03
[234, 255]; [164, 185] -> 1.01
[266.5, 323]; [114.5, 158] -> 0.95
